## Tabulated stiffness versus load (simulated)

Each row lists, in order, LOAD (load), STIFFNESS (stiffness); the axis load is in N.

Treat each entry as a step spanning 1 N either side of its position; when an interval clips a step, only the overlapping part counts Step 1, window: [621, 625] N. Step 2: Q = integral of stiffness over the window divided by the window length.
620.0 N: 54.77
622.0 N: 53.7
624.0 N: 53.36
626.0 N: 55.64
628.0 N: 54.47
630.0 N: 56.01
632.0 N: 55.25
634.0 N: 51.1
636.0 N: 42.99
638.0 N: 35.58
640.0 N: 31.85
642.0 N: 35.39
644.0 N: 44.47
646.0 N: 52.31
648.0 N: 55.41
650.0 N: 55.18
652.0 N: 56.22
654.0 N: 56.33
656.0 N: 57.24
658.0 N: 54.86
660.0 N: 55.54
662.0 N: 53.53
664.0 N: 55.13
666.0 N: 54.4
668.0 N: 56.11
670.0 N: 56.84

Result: 53.5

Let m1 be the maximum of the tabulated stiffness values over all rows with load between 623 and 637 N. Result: 56.01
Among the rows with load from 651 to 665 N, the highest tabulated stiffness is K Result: 57.24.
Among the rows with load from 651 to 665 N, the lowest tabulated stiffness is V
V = 53.53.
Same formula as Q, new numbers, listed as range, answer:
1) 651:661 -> 56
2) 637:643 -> 34.3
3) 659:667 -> 54.6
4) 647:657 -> 56.1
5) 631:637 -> 49.8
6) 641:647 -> 44.1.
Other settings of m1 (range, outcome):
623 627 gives 55.64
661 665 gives 55.13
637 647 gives 52.31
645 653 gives 56.22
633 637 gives 51.1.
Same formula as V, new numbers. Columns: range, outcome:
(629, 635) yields 51.1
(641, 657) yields 35.39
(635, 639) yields 35.58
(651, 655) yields 56.22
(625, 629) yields 54.47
